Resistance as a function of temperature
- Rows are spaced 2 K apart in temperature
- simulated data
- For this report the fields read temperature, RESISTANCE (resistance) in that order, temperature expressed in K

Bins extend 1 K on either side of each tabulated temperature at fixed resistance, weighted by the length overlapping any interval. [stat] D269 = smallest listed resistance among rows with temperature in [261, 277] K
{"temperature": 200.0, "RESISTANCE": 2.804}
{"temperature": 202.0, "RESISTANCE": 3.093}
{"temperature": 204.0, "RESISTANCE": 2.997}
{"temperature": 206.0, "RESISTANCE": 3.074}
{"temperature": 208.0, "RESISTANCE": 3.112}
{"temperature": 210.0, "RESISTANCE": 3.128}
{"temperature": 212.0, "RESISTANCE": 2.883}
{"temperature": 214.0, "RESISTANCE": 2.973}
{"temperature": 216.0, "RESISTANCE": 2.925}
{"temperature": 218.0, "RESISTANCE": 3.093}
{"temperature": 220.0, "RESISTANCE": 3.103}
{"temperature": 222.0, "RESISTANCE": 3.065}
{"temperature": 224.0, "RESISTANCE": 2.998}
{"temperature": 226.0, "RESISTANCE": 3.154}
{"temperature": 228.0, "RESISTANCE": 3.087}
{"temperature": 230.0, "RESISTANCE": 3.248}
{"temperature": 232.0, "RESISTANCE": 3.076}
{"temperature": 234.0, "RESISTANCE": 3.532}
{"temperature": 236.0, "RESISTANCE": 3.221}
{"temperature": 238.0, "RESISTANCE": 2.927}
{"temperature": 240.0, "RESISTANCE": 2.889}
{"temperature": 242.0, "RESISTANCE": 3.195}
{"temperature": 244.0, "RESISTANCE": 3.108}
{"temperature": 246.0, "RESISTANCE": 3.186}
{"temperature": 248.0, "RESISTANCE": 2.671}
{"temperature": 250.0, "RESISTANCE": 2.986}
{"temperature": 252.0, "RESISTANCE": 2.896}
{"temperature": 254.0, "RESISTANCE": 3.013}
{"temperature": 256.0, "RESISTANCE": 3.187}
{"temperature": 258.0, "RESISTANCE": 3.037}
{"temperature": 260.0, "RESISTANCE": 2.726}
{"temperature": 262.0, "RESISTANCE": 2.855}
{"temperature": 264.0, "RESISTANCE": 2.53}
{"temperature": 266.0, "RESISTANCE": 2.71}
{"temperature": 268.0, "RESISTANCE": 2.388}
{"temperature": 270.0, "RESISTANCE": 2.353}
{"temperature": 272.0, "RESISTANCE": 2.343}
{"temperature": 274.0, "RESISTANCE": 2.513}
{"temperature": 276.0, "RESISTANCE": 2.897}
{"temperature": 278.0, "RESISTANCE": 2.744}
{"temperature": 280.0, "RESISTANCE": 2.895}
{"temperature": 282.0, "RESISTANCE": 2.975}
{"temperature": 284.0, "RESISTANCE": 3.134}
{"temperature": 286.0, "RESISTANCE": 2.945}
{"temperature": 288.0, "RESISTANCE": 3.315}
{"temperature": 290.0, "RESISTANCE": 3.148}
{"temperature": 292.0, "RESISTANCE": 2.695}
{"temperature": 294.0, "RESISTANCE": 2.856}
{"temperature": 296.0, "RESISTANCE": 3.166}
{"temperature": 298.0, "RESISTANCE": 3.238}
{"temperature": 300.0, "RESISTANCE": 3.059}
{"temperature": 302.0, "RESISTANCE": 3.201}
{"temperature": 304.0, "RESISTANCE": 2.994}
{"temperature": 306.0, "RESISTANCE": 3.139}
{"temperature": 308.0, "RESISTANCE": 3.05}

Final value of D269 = 2.343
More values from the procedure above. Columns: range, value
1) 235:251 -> 2.671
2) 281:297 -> 2.695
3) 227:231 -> 3.087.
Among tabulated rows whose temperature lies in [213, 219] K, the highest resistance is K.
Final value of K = 3.093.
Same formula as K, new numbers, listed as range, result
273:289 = 3.315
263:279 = 2.897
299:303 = 3.201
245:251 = 3.186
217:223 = 3.103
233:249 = 3.532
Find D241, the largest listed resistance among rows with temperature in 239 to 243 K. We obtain 3.195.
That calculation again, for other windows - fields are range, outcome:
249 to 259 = 3.187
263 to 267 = 2.71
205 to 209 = 3.112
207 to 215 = 3.128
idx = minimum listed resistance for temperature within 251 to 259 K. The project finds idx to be 2.896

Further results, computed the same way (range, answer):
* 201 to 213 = 2.883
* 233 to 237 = 3.221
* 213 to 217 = 2.925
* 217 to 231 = 2.998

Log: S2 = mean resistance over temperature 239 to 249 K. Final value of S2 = 3.01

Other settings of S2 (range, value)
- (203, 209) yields 3.06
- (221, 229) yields 3.08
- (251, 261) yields 2.97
